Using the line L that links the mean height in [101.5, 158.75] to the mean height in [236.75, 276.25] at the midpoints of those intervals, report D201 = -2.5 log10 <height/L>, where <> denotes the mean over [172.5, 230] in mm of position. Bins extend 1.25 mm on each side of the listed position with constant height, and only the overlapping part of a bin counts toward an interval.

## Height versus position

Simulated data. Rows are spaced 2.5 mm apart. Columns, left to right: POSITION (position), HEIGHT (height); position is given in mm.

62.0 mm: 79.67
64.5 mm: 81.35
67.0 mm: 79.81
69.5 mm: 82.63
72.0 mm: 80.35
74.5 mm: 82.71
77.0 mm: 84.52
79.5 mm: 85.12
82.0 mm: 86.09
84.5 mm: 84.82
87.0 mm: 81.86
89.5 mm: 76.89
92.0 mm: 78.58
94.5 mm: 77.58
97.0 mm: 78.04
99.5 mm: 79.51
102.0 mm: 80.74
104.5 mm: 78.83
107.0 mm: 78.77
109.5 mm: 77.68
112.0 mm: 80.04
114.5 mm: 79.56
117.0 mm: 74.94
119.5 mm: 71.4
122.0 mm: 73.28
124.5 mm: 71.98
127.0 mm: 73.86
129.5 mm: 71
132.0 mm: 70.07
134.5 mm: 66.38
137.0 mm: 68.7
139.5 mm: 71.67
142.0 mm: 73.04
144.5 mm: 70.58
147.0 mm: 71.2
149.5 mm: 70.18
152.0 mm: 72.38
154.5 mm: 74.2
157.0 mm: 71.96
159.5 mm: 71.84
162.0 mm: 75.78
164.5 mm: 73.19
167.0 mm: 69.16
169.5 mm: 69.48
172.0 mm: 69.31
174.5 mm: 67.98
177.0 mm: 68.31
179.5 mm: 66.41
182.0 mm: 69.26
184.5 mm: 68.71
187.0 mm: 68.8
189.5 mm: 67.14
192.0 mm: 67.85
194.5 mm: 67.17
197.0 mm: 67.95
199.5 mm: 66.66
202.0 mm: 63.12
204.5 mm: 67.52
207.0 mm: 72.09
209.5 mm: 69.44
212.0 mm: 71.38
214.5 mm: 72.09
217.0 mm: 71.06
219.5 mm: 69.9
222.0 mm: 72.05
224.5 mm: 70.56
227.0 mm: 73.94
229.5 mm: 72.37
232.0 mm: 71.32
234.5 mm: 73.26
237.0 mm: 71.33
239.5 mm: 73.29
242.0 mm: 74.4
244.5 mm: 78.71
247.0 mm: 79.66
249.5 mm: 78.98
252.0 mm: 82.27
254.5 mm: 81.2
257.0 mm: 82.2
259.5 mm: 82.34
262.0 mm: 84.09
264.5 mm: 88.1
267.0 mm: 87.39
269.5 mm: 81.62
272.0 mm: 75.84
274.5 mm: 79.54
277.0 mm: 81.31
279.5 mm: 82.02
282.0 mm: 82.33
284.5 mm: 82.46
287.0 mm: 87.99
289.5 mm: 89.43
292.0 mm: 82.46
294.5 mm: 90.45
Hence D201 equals 0.12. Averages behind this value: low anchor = 73.5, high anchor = 80.3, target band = 69.2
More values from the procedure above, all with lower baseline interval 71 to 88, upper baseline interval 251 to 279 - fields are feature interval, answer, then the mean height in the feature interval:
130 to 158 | 0.174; 70.9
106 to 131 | 0.113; 75.2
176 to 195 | 0.216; 68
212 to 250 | 0.129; 73.3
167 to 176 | 0.202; 68.9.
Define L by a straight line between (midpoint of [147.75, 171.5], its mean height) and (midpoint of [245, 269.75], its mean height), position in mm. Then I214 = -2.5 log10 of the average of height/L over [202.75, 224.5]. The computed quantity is 0.11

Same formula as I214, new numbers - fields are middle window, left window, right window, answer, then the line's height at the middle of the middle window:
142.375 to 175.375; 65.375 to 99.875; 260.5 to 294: 0.15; 82.2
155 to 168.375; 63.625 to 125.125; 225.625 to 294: 0.10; 79.8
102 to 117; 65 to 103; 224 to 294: 0.03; 81.1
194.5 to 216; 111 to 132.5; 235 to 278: 0.13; 77.8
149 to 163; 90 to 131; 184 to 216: -0.01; 72.5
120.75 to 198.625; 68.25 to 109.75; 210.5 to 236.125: 0.09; 76.1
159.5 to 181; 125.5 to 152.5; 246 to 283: 0.05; 73.6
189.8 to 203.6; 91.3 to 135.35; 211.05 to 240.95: 0.10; 72.9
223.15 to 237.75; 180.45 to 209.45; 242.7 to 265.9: 0.06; 76.2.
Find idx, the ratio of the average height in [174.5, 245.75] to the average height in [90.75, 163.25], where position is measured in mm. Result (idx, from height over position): 0.9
